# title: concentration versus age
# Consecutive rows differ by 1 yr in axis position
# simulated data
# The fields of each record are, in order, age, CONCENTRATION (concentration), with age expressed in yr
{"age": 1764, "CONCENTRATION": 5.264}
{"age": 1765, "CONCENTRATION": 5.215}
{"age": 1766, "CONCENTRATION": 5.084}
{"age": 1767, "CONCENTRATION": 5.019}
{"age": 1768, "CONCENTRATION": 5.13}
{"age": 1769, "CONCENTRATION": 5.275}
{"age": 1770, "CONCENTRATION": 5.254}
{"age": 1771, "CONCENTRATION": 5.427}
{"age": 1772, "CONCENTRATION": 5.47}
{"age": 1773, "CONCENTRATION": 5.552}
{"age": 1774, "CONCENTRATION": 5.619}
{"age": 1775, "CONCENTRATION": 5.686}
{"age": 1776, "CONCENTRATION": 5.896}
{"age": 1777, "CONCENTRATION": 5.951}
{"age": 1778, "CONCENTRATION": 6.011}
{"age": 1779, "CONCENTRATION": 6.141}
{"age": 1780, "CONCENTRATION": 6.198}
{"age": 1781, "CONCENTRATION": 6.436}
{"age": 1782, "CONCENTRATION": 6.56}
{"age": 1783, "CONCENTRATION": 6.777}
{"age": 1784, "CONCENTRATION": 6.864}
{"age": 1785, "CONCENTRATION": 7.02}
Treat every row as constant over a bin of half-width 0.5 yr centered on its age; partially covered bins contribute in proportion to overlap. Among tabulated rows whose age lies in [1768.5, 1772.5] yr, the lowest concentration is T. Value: 5.254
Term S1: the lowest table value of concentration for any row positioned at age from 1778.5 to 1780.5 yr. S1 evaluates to 6.141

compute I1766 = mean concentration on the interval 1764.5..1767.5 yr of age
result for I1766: 5.11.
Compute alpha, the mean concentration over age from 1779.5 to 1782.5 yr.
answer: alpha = 6.4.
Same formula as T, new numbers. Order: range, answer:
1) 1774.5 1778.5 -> 5.686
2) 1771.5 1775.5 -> 5.47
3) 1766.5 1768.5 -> 5.019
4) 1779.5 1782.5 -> 6.198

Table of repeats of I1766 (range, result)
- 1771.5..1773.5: 5.51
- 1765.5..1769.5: 5.13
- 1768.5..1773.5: 5.4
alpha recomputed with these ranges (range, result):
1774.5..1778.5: 5.89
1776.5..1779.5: 6.03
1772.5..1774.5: 5.59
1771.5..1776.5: 5.64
